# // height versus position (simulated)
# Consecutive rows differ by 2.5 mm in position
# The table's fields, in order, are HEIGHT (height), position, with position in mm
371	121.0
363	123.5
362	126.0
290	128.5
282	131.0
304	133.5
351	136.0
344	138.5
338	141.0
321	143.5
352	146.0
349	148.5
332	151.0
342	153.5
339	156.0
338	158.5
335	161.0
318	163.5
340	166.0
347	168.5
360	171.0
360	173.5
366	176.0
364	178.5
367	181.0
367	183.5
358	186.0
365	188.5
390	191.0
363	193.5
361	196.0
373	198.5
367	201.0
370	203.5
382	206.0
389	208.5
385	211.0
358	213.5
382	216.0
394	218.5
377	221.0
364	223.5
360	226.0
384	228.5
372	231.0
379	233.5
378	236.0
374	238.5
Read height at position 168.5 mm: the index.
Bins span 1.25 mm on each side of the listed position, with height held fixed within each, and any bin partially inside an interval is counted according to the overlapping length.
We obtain 347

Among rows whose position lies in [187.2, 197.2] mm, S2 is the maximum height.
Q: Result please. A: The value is 390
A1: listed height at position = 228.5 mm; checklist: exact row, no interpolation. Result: 384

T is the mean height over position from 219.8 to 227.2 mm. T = 367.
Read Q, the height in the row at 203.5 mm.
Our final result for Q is 370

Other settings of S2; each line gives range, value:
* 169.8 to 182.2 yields 367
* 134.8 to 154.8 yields 352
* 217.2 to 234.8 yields 394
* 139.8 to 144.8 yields 338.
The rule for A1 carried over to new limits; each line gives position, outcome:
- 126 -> 362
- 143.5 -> 321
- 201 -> 367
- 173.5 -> 360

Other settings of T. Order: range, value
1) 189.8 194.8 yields 376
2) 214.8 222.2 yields 384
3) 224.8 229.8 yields 372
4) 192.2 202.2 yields 366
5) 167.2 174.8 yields 356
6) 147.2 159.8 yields 340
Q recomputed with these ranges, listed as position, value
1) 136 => 351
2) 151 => 332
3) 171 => 360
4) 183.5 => 367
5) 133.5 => 304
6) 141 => 338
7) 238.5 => 374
